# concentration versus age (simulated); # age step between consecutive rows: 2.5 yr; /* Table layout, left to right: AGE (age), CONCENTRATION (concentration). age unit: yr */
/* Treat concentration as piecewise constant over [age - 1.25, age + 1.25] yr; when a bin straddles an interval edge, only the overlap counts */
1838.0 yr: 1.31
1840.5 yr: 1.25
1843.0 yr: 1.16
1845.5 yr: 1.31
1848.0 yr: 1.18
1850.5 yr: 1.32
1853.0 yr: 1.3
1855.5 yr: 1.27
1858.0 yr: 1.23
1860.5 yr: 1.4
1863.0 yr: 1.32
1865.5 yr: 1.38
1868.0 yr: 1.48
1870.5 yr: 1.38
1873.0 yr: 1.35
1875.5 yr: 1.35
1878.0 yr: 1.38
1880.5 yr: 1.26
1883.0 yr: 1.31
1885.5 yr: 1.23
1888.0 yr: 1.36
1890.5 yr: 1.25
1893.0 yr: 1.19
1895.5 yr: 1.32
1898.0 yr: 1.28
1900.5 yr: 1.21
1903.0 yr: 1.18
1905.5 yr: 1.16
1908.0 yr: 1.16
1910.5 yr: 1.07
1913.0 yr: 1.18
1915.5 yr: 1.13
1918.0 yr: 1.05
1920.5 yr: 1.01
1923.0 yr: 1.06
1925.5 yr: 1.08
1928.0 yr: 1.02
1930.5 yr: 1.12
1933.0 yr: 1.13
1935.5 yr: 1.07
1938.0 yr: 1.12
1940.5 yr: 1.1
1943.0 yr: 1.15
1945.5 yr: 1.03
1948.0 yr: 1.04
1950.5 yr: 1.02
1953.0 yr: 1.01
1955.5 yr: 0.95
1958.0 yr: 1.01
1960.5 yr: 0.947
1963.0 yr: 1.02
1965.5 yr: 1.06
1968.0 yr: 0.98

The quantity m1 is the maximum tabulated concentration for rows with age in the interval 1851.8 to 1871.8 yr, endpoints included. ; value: 1.48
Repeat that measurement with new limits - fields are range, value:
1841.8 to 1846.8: 1.31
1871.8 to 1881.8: 1.38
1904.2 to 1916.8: 1.18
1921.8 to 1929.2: 1.08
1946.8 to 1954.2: 1.04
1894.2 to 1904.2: 1.32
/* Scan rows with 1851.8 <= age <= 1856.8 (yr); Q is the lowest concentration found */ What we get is 1.27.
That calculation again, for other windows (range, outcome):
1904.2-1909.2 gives 1.16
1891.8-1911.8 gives 1.07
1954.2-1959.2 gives 0.95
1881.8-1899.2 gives 1.19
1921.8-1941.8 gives 1.02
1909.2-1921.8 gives 1.01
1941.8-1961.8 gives 0.947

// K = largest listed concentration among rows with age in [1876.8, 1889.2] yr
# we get 1.38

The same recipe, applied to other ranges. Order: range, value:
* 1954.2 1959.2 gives 1.01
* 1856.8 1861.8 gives 1.4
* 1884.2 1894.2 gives 1.36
